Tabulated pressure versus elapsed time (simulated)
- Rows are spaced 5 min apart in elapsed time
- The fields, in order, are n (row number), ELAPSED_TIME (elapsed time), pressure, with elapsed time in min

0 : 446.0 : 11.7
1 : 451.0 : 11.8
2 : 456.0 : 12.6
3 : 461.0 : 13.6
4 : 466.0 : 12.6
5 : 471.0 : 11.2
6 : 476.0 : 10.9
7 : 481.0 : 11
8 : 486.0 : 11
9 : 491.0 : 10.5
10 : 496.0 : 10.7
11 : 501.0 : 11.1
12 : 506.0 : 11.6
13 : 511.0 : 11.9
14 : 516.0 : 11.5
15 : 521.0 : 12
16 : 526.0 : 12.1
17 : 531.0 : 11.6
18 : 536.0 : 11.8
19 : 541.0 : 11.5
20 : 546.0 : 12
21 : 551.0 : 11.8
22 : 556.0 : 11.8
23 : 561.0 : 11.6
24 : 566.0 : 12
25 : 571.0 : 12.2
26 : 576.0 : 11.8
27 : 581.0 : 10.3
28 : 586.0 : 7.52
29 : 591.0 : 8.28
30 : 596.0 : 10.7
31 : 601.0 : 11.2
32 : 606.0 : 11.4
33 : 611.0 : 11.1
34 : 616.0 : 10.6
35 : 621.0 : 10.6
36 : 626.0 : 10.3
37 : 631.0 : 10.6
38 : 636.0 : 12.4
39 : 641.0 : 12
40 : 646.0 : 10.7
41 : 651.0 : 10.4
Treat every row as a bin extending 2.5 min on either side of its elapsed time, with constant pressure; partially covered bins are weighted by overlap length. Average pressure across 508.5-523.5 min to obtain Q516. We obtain 11.8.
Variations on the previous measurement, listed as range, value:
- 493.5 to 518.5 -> 11.4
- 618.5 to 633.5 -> 10.5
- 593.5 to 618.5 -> 11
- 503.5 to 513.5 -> 11.8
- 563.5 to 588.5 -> 10.8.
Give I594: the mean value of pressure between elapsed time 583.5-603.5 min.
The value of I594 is 9.43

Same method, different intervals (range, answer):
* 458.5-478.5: 12.1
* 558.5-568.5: 11.8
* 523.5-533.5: 11.8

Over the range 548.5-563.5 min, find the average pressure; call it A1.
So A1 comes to 11.7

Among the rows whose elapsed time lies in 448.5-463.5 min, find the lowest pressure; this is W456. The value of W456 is 11.8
